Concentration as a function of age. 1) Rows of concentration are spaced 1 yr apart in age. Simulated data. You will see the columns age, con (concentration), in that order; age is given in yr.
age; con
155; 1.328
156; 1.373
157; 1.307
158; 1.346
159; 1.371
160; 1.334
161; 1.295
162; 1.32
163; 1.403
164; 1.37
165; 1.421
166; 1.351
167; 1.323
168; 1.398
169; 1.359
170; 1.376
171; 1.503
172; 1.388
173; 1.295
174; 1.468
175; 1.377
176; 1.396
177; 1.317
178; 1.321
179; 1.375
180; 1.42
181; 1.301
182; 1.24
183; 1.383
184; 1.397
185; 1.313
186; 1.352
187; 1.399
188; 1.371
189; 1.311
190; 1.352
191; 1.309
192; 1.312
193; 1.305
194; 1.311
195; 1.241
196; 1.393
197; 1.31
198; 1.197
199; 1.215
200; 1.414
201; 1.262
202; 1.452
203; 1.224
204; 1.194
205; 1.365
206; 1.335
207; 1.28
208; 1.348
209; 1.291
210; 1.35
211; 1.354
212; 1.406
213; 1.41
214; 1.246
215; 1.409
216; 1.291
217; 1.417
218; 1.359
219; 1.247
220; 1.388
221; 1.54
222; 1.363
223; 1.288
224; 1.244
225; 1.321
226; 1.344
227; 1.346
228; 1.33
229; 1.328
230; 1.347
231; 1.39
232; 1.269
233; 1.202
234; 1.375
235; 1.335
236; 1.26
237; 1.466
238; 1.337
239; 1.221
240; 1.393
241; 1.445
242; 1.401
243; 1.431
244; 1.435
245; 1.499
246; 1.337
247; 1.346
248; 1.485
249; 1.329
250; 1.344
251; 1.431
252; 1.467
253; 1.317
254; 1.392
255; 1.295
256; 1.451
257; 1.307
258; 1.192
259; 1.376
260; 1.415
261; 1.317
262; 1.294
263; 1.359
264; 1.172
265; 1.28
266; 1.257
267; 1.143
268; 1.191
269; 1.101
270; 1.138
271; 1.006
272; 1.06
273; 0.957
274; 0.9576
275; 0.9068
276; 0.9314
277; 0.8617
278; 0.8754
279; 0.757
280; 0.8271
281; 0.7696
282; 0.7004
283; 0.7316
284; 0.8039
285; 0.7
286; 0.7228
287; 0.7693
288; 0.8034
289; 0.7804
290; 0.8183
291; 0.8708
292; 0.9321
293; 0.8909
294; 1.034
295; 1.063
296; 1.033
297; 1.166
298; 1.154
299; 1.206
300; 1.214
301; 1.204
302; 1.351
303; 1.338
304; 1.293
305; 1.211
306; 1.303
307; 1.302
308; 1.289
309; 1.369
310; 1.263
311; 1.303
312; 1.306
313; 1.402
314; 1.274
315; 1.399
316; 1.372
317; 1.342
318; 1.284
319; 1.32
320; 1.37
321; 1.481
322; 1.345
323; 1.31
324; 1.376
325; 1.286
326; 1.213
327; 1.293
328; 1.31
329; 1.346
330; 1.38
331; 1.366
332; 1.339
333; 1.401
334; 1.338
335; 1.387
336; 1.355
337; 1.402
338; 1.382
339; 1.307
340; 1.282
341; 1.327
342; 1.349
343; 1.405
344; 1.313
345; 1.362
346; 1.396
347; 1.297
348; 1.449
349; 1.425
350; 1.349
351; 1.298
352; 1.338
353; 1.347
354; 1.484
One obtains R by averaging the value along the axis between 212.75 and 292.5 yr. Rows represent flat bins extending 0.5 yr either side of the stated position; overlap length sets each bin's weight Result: 1.2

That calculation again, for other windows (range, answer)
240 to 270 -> 1.34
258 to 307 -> 1.05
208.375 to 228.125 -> 1.35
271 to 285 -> 0.857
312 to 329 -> 1.34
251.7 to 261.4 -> 1.35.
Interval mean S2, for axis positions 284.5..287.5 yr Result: 0.731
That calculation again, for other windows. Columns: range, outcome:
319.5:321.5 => 1.43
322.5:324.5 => 1.34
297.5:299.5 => 1.18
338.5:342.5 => 1.32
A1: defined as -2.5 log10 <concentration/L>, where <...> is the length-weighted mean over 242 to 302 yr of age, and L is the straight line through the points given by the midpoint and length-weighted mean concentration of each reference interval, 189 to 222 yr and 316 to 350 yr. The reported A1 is 0.198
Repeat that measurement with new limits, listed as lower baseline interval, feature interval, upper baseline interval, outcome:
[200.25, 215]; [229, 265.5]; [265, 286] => -0.228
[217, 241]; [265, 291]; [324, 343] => 0.420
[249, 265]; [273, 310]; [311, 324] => 0.321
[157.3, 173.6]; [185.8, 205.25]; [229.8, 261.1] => 0.042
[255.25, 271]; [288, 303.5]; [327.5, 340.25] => 0.223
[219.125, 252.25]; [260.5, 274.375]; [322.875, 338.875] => 0.168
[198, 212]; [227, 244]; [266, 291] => -0.184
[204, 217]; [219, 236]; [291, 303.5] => -0.031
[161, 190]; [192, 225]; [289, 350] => 0.015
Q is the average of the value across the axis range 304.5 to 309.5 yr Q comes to 1.29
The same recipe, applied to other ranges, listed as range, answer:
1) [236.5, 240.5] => 1.35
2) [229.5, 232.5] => 1.34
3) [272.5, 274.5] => 0.957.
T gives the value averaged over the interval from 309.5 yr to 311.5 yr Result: 1.28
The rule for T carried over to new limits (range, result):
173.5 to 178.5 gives 1.38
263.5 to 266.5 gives 1.24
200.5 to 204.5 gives 1.28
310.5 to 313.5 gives 1.34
